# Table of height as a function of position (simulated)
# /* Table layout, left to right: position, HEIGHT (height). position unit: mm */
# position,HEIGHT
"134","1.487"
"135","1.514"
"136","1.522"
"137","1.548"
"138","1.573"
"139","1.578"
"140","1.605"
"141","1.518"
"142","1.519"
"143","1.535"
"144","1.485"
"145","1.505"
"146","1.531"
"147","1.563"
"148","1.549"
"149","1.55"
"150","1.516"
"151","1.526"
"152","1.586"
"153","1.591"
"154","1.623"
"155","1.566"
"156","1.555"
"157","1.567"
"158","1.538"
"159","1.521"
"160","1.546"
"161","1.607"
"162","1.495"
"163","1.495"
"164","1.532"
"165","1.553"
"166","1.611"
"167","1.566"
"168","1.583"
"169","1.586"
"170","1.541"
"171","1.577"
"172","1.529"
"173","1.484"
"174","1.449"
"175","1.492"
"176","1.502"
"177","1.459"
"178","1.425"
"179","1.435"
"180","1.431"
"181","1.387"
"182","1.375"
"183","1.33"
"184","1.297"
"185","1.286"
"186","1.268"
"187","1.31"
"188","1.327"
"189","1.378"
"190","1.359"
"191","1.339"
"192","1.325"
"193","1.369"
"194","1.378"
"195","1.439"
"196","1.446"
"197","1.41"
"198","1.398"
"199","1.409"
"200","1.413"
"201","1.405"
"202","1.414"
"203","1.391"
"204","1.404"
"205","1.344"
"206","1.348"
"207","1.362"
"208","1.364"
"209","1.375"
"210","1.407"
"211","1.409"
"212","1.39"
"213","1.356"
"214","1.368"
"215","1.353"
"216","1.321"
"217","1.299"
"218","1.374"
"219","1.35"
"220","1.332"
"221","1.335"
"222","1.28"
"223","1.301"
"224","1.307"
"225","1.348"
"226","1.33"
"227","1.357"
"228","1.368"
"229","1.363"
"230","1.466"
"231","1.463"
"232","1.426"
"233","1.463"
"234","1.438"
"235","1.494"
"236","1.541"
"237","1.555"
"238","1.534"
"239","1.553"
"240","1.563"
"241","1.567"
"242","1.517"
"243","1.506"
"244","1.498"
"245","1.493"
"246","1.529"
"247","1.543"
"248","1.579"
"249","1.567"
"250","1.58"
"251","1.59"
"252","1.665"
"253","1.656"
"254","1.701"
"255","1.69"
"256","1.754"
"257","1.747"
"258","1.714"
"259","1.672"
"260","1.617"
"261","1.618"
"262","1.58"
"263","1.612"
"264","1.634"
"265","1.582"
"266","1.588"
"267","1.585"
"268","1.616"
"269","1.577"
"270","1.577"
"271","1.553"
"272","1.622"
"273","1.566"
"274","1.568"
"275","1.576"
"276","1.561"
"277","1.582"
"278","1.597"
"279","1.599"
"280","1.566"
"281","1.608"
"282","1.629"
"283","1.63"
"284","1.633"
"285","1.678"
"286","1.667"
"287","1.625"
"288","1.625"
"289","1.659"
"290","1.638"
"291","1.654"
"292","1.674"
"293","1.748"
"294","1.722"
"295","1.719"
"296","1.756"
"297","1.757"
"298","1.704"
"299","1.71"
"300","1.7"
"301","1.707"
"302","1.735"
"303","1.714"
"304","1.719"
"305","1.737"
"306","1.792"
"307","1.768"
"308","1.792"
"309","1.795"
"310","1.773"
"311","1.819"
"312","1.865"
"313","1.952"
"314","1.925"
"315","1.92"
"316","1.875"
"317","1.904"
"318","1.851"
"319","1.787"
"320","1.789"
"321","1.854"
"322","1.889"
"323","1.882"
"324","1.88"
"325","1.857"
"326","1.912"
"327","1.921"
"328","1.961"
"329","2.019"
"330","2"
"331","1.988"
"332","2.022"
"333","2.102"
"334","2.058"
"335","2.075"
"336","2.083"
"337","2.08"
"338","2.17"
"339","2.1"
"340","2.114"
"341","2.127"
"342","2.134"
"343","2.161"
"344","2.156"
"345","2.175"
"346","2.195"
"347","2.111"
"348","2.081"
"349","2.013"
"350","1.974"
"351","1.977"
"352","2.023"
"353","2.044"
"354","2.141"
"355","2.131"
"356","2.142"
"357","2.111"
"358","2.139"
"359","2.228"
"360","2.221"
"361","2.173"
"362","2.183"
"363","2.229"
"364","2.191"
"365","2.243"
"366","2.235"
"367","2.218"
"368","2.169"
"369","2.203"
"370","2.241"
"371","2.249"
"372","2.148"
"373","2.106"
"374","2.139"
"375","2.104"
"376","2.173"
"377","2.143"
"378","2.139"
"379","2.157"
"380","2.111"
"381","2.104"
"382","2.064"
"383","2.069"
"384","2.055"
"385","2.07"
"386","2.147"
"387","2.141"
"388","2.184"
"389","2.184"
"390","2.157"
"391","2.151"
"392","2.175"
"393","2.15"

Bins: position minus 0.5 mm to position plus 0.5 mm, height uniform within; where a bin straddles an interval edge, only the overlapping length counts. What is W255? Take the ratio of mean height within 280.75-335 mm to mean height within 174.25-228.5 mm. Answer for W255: 1.31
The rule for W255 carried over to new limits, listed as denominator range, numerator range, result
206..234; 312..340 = 1.43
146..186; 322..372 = 1.39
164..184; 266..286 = 1.07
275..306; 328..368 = 1.27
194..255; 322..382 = 1.46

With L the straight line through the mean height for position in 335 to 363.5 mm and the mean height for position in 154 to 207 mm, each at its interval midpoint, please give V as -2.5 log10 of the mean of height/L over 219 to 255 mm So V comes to 0.13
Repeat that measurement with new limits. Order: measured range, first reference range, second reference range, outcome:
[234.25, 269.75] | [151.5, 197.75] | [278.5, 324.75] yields 0.03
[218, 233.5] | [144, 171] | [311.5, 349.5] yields 0.26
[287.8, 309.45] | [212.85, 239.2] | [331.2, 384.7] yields 0.05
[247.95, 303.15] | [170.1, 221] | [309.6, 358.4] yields 0.06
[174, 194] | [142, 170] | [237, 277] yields 0.14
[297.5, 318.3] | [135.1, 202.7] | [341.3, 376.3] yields 0.10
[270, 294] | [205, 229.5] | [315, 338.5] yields 0.06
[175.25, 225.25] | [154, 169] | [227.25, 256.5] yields 0.13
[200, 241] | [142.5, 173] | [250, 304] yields 0.15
